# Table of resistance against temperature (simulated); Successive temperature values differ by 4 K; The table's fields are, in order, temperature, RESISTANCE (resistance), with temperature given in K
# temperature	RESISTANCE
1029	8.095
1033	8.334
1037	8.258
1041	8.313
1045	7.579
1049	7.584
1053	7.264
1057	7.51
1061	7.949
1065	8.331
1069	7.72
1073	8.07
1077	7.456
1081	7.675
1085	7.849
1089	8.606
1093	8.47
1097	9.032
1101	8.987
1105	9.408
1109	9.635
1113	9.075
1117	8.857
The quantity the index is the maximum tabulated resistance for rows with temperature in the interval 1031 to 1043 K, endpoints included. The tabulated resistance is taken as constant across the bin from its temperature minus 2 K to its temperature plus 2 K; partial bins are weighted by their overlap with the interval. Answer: 8.334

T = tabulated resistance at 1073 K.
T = 8.07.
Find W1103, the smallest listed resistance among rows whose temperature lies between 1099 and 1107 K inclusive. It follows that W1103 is 8.987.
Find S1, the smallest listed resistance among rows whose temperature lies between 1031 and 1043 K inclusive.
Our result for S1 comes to 8.258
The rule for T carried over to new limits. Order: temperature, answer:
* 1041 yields 8.313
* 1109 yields 9.635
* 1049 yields 7.584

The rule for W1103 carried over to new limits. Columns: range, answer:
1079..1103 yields 7.675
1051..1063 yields 7.264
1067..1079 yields 7.456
